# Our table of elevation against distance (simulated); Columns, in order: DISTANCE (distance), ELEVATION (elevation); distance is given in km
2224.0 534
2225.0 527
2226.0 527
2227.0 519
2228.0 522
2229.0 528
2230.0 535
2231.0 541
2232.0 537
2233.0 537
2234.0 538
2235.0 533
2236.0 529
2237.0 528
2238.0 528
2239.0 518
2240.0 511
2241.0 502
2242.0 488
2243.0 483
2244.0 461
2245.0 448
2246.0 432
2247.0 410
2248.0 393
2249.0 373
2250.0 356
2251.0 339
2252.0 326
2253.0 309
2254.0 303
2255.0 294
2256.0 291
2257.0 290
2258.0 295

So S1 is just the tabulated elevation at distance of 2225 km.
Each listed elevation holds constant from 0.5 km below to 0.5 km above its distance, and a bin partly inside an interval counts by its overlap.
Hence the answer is 527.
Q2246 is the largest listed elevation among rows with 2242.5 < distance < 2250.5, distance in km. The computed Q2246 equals 483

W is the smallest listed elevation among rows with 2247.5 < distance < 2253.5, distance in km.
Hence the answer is 309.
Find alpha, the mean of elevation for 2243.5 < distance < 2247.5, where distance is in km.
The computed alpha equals 438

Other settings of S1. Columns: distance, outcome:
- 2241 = 502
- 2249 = 373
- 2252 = 326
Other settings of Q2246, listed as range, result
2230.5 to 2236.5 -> 541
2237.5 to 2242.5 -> 528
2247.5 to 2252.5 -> 393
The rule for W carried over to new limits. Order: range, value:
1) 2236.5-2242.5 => 488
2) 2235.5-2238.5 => 528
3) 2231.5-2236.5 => 529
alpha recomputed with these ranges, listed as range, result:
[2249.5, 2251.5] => 348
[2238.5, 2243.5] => 500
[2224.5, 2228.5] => 524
